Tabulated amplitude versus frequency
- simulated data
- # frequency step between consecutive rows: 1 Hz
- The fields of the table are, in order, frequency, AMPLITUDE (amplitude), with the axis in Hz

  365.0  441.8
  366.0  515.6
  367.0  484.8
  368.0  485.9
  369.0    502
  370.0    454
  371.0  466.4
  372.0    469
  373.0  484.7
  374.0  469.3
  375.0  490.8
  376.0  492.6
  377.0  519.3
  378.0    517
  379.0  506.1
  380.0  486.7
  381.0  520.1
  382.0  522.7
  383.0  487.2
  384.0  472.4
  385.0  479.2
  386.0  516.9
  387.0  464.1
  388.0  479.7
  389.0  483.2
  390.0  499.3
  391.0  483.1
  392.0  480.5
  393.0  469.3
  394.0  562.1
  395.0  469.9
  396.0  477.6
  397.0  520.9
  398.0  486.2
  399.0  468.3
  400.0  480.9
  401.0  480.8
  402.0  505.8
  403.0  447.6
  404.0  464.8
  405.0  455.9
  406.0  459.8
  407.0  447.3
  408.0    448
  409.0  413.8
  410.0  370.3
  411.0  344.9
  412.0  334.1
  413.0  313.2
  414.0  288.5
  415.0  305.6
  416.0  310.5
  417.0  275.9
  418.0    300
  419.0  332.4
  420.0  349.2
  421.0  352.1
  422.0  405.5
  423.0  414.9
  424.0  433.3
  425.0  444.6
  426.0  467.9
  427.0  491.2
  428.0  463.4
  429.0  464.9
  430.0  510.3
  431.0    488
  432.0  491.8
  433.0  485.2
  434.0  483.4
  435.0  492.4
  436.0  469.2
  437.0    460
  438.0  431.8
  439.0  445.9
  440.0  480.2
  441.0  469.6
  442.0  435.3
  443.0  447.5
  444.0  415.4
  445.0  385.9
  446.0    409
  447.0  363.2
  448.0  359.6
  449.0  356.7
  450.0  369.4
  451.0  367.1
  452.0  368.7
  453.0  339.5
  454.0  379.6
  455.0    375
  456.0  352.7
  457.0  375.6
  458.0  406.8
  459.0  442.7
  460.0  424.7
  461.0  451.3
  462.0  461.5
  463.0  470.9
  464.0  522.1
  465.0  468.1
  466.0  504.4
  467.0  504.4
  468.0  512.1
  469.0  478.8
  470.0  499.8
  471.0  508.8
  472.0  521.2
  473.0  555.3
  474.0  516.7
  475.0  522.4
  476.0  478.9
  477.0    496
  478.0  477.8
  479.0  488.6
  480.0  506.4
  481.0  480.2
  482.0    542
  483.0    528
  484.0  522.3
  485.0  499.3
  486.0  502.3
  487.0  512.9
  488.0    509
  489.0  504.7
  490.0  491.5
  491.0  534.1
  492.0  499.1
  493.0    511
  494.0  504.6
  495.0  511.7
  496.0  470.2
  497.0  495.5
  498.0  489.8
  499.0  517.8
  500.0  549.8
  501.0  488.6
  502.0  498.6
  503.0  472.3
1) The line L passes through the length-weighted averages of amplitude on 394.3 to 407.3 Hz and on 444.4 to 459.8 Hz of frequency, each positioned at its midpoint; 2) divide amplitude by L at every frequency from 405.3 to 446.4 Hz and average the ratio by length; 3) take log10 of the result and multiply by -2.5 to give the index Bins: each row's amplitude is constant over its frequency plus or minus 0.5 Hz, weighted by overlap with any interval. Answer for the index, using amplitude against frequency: 0.02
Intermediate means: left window 476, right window 378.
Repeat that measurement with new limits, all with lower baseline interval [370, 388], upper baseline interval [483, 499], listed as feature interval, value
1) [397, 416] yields 0.18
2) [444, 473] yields 0.17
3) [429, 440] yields 0.05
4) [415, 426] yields 0.34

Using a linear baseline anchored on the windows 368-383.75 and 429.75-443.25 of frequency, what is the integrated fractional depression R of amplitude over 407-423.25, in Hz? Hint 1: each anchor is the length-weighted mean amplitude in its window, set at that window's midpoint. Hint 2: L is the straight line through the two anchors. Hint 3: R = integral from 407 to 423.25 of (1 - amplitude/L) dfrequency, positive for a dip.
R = 4.4 Hz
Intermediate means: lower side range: 492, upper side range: 470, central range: 349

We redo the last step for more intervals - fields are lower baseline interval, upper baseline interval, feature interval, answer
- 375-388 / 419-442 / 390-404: -0.1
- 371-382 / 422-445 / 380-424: 4.2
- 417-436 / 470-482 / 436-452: 1.6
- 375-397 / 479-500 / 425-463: 5.4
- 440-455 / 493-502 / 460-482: -2.5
